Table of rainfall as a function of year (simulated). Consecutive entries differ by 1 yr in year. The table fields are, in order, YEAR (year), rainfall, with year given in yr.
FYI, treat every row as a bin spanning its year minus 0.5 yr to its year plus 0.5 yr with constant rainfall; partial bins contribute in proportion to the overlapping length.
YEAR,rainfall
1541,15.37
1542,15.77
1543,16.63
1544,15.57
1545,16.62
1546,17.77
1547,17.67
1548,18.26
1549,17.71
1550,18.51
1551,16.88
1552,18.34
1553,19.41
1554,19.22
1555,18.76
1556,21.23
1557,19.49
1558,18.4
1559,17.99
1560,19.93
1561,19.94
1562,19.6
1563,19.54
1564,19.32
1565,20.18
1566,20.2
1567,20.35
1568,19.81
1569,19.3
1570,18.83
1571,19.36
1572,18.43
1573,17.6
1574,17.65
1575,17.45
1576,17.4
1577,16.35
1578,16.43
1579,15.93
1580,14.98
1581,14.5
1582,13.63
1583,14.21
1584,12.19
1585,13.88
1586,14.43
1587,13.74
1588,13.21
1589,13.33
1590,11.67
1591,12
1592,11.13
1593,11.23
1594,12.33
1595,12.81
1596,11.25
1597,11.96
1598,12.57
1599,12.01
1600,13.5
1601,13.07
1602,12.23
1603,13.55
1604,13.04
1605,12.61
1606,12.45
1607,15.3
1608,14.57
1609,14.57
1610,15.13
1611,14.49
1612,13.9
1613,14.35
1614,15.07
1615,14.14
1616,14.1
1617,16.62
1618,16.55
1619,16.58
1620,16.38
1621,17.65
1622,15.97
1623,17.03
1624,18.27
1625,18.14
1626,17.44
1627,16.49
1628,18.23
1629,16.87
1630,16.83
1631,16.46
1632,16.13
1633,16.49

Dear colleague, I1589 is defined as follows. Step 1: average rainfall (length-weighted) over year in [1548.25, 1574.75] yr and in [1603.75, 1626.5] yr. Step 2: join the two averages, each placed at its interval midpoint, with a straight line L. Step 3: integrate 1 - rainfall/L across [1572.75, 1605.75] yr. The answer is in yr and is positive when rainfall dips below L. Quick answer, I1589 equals 6.7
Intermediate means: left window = 19.1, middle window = 13.7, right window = 15.4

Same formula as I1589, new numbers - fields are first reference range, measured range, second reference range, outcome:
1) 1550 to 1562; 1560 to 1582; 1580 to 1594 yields -2.72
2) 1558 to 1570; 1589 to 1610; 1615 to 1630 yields 5.99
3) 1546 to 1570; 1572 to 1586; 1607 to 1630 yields 1.89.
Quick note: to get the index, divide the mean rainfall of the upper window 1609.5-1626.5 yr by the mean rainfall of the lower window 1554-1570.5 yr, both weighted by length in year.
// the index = 0.82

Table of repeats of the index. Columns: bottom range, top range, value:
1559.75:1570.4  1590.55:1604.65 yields 0.63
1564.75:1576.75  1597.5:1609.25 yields 0.71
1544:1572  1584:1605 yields 0.67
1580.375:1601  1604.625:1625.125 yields 1.20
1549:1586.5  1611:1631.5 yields 0.91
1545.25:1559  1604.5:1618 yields 0.78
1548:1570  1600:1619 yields 0.74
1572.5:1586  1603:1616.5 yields 0.91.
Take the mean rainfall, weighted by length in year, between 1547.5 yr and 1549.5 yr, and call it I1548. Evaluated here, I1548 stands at 18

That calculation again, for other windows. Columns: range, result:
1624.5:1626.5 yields 17.8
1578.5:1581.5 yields 15.1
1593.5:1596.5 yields 12.1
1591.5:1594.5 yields 11.6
